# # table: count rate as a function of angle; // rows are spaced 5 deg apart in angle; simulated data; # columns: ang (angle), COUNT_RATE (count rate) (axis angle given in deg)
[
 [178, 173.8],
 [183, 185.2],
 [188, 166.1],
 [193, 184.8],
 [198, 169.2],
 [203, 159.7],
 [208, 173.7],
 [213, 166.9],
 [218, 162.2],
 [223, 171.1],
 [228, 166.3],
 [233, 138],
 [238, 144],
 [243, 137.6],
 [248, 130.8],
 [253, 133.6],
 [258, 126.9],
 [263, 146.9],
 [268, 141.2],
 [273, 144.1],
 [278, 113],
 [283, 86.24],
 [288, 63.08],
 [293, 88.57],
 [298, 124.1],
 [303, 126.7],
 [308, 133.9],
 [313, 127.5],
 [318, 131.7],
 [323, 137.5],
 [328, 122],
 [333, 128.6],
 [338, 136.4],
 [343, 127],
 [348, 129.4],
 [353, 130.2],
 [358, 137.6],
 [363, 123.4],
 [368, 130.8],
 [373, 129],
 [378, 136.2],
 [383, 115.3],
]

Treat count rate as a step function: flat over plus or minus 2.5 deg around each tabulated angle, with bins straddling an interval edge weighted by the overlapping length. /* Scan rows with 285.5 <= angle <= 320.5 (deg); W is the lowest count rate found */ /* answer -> 63.08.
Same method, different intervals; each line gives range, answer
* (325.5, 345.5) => 122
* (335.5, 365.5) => 123.4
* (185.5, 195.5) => 166.1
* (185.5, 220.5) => 159.7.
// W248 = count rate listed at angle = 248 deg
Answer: 130.8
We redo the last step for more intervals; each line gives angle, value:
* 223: 171.1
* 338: 136.4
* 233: 138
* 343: 127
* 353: 130.2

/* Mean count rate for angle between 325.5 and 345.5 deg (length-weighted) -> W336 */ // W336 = 128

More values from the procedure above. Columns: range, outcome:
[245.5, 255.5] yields 132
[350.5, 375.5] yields 130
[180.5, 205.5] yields 173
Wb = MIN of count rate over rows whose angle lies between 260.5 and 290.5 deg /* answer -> 63.08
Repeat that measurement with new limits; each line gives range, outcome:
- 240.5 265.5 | 126.9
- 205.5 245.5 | 137.6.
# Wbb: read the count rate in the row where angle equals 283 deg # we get 86.24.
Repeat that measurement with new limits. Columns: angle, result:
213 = 166.9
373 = 129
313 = 127.5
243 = 137.6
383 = 115.3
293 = 88.57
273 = 144.1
